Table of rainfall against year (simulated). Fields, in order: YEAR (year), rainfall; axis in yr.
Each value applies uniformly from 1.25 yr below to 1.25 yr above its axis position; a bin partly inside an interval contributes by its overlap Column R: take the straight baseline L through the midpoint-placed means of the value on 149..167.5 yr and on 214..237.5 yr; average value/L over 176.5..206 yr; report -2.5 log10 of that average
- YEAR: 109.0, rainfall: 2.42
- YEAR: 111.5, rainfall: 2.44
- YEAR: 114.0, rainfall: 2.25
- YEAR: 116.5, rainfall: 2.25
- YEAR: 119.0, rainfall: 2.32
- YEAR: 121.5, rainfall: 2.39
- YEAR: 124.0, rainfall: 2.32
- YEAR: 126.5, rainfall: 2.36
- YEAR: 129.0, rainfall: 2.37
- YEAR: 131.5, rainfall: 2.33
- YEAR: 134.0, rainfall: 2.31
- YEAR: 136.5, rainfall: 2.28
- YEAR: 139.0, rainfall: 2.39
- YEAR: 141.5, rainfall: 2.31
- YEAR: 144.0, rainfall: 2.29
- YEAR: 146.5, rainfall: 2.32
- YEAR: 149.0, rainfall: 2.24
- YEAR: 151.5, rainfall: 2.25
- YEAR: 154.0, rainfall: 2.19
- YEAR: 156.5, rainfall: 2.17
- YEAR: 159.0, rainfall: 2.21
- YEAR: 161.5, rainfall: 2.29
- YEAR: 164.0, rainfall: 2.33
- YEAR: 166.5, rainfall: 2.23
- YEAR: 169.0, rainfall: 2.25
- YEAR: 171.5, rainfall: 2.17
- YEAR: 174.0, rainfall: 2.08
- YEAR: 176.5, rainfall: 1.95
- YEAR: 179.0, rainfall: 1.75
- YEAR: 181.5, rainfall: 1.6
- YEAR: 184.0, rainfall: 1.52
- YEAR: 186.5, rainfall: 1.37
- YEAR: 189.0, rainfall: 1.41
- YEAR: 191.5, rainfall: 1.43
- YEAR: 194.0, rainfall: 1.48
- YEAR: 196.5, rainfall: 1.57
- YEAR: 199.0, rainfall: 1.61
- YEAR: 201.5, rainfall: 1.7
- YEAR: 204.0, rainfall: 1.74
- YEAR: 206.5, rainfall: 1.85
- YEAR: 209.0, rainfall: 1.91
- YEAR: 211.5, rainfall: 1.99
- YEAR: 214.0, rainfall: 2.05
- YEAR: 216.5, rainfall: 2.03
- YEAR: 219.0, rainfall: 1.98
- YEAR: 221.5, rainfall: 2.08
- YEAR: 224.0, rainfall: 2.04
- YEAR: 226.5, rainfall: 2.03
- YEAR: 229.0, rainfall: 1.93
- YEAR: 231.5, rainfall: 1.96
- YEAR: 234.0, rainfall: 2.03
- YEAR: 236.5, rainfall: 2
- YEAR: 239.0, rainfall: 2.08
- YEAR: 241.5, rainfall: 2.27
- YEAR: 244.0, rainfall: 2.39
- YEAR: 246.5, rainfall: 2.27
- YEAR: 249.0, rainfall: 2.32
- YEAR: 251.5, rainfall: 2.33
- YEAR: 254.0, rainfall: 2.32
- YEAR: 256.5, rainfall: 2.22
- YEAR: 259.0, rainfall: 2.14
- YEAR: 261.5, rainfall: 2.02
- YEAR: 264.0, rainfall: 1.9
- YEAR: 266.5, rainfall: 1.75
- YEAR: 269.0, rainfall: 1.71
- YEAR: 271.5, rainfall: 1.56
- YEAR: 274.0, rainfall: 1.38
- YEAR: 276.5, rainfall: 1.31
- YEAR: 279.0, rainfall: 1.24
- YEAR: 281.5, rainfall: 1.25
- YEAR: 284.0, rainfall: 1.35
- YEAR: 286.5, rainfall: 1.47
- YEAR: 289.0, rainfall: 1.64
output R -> 0.32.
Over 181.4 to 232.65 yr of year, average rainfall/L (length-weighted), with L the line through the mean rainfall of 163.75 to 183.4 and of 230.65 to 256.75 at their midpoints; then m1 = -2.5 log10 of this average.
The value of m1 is 0.18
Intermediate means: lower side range 2.01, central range 1.78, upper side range 2.2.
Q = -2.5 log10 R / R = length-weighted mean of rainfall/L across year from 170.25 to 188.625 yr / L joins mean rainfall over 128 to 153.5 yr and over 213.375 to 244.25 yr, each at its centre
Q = 0.242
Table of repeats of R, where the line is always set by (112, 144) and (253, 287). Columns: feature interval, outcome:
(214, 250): -0.13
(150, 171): -0.03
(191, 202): 0.28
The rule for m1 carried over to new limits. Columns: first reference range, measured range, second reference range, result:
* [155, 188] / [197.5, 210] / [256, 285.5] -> 0.072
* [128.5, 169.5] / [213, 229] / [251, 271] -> 0.045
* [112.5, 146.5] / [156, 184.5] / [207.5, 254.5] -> 0.090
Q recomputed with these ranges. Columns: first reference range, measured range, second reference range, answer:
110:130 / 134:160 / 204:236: -0.012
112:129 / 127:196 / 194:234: 0.046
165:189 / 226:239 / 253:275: -0.066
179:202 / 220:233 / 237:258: -0.010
